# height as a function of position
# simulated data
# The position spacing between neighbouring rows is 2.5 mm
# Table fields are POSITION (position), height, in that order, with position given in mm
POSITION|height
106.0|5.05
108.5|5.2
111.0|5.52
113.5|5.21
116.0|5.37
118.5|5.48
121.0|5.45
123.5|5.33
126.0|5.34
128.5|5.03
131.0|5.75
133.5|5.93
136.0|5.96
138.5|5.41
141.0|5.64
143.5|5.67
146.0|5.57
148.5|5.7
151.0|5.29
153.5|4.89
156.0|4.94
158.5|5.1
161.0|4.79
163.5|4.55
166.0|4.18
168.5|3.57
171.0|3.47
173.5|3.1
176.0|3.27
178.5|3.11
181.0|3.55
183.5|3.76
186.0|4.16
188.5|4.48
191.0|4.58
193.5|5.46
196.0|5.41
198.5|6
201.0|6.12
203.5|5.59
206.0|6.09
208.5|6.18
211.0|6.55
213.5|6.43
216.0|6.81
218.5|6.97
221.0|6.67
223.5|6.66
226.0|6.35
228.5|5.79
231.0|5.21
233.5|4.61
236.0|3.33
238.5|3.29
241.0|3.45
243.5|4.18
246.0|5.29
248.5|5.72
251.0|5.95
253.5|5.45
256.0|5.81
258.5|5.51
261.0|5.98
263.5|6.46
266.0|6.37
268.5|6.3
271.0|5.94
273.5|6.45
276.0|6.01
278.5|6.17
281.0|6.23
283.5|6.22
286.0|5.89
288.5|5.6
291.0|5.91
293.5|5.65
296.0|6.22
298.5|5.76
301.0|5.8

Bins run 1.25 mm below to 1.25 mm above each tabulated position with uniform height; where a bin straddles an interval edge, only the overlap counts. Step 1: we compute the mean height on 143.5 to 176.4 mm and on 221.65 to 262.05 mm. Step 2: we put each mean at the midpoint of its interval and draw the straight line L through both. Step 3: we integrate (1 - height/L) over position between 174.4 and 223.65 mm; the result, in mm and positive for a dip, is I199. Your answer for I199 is -4.7 mm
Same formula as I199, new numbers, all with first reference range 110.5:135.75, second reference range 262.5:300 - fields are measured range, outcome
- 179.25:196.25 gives 3.94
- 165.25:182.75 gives 6.82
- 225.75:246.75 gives 4.93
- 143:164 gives 1.53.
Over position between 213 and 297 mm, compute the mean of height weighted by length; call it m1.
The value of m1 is 5.72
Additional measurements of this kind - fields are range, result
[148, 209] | 4.66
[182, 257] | 5.4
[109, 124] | 5.39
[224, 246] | 4.64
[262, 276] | 6.27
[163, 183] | 3.57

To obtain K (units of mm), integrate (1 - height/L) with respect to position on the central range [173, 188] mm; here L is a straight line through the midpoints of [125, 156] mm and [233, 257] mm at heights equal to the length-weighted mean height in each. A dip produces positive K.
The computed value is 4.7 mm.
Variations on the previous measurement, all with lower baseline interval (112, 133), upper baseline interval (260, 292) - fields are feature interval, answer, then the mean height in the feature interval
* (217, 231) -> -1.2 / 6.38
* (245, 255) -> 0.6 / 5.62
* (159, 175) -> 4.6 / 3.99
